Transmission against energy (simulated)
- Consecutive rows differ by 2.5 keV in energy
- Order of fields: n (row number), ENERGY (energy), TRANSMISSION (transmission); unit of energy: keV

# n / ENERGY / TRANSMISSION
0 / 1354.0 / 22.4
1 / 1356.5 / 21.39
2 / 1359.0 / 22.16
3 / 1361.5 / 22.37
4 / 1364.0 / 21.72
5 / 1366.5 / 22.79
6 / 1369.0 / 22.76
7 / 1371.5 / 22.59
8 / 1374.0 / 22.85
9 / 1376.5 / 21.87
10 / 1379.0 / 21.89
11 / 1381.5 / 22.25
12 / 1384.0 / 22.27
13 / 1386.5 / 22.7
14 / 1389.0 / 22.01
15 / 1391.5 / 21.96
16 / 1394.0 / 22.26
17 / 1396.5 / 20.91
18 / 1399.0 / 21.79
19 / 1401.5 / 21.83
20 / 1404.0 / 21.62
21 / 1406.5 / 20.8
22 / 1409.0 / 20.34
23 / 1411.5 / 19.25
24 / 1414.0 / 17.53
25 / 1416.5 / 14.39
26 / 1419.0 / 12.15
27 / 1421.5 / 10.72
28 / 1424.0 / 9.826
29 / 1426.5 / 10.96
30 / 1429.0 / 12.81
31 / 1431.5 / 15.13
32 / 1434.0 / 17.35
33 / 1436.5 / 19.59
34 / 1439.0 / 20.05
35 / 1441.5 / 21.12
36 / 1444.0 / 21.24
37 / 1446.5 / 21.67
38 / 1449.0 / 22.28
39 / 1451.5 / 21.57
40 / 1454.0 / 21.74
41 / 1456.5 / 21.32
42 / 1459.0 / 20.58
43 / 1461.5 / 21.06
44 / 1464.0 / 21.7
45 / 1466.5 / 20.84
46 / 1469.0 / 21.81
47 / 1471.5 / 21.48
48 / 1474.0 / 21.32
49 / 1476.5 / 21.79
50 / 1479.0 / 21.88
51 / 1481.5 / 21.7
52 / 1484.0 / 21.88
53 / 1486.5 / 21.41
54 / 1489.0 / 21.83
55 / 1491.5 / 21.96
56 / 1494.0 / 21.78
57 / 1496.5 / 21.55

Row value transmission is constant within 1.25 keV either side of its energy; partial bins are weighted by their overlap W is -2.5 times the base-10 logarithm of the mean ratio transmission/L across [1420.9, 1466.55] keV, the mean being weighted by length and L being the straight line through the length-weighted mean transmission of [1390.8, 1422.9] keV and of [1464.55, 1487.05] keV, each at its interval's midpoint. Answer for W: 0.101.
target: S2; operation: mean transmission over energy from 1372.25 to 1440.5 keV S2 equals 18.8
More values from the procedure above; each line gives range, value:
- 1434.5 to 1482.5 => 21.2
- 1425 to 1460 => 19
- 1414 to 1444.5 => 15.4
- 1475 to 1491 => 21.8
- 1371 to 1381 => 22.3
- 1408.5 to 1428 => 14.1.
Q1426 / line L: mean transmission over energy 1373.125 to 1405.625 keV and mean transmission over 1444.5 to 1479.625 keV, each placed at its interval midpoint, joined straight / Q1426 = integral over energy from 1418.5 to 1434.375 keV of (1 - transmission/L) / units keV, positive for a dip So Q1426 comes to 6.8 keV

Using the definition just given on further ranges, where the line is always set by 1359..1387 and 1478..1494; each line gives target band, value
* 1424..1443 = 4.9 keV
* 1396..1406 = 0.3 keV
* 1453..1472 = 0.5 keV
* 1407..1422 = 4.0 keV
